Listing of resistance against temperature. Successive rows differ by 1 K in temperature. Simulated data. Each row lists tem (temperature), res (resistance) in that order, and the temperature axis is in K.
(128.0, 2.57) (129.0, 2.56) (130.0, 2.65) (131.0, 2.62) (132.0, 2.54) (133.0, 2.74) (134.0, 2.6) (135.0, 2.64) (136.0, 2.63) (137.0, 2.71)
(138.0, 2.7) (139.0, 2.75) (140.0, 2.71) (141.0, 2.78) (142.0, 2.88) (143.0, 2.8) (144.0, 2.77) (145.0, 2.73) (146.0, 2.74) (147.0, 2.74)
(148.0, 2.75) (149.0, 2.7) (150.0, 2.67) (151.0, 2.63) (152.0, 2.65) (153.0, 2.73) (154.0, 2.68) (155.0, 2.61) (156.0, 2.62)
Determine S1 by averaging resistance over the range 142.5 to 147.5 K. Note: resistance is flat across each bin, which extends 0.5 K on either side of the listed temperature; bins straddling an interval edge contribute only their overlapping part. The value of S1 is 2.76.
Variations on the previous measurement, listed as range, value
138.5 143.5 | 2.78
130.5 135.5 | 2.63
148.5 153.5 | 2.68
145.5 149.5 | 2.73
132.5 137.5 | 2.66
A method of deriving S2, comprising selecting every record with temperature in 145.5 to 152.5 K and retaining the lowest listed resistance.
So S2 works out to 2.63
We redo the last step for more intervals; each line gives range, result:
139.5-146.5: 2.71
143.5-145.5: 2.73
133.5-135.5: 2.6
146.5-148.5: 2.74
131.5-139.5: 2.54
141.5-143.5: 2.8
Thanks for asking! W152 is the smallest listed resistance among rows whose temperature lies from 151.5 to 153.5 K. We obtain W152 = 2.65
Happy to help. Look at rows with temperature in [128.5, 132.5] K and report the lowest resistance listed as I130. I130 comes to 2.54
